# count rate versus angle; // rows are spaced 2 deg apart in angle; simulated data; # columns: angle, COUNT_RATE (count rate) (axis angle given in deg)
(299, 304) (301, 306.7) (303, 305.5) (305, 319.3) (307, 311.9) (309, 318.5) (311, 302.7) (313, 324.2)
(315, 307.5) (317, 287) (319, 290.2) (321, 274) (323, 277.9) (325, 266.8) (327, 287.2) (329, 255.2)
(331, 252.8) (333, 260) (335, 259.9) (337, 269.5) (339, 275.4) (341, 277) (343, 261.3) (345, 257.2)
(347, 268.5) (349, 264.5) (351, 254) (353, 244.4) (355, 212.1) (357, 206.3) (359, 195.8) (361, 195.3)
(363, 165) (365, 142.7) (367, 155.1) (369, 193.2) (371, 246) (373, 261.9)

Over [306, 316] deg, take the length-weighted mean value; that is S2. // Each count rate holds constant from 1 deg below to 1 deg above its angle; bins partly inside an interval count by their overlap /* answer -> 313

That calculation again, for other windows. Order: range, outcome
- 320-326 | 273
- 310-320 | 302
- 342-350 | 263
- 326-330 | 271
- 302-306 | 312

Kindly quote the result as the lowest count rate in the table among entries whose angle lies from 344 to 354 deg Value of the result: 244.4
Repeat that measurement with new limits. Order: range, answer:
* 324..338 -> 252.8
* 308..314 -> 302.7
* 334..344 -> 259.9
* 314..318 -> 287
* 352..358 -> 206.3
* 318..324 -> 274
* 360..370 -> 142.7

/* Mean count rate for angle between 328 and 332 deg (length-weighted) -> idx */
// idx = 254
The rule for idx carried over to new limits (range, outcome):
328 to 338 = 259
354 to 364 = 195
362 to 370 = 164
